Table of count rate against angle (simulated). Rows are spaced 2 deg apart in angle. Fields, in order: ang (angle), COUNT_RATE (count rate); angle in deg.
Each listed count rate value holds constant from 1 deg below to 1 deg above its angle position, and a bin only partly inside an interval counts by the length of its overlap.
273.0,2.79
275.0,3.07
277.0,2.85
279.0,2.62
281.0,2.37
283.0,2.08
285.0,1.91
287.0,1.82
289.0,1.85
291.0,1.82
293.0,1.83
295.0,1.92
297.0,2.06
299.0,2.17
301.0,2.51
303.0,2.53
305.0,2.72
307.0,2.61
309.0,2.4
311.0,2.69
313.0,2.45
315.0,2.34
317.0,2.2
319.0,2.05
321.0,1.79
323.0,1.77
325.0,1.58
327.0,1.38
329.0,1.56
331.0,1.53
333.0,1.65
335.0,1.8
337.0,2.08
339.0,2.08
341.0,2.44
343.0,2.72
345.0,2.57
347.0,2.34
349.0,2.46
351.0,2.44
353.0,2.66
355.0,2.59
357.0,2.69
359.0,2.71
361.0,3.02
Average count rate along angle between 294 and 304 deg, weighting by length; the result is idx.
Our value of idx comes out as 2.24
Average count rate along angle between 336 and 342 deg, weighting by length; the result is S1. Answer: 2.2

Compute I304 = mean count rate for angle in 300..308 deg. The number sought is 2.59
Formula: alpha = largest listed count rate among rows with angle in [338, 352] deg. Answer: 2.72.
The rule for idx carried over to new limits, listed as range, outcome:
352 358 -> 2.65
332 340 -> 1.9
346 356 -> 2.5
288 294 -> 1.83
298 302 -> 2.34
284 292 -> 1.85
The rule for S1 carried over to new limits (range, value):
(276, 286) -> 2.37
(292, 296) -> 1.88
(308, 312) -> 2.54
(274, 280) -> 2.85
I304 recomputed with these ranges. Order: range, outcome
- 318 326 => 1.8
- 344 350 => 2.46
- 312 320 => 2.26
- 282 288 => 1.94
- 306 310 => 2.5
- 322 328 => 1.58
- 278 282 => 2.5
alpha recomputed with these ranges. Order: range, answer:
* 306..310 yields 2.61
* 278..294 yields 2.62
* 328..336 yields 1.8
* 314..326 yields 2.34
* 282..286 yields 2.08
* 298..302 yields 2.51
